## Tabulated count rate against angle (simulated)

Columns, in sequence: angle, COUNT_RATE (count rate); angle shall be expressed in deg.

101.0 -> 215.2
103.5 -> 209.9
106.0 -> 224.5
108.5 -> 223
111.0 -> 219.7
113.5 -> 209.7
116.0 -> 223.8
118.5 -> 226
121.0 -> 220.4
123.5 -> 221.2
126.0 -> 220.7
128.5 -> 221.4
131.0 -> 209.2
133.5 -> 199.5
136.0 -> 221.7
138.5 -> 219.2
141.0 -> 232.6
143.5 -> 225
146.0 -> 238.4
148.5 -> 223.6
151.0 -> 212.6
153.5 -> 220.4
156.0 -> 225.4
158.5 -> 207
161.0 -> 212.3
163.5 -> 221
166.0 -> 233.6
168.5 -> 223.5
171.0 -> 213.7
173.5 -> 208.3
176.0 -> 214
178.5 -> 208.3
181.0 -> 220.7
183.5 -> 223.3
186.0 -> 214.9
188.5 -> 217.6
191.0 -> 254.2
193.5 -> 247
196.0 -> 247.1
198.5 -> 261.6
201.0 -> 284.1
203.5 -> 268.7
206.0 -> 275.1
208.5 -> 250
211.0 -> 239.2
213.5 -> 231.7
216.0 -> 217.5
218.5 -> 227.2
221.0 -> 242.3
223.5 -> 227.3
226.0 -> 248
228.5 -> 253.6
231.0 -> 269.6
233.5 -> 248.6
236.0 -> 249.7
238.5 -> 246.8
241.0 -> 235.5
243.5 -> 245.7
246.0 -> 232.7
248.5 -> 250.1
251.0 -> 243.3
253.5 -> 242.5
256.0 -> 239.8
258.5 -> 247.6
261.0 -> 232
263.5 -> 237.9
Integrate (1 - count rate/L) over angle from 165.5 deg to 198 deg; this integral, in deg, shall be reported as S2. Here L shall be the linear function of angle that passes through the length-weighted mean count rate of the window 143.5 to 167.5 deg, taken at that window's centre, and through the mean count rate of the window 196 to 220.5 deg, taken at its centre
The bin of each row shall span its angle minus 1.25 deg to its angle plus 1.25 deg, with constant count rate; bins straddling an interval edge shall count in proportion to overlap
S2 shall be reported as 1.4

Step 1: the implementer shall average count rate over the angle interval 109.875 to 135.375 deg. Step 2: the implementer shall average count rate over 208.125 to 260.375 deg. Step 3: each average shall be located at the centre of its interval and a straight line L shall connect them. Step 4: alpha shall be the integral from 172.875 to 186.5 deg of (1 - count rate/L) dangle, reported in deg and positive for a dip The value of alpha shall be 0.9 deg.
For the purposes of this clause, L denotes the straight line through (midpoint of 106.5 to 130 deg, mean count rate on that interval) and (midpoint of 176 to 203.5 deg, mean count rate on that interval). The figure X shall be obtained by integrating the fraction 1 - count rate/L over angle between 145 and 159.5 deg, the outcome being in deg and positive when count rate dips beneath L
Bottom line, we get 0.5 deg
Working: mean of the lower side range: 221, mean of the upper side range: 238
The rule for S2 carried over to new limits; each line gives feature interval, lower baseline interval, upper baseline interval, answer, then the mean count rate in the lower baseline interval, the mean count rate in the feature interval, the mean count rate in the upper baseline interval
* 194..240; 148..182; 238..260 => -3.3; 217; 249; 242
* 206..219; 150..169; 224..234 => 0.4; 219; 237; 253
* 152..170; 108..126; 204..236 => 0.8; 220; 220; 245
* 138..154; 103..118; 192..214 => 0.6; 219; 225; 257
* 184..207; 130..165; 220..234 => -1.4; 219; 251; 248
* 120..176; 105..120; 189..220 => 3.0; 221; 219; 249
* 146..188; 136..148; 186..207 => 3.7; 228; 218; 254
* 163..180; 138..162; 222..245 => 0.8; 222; 217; 247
